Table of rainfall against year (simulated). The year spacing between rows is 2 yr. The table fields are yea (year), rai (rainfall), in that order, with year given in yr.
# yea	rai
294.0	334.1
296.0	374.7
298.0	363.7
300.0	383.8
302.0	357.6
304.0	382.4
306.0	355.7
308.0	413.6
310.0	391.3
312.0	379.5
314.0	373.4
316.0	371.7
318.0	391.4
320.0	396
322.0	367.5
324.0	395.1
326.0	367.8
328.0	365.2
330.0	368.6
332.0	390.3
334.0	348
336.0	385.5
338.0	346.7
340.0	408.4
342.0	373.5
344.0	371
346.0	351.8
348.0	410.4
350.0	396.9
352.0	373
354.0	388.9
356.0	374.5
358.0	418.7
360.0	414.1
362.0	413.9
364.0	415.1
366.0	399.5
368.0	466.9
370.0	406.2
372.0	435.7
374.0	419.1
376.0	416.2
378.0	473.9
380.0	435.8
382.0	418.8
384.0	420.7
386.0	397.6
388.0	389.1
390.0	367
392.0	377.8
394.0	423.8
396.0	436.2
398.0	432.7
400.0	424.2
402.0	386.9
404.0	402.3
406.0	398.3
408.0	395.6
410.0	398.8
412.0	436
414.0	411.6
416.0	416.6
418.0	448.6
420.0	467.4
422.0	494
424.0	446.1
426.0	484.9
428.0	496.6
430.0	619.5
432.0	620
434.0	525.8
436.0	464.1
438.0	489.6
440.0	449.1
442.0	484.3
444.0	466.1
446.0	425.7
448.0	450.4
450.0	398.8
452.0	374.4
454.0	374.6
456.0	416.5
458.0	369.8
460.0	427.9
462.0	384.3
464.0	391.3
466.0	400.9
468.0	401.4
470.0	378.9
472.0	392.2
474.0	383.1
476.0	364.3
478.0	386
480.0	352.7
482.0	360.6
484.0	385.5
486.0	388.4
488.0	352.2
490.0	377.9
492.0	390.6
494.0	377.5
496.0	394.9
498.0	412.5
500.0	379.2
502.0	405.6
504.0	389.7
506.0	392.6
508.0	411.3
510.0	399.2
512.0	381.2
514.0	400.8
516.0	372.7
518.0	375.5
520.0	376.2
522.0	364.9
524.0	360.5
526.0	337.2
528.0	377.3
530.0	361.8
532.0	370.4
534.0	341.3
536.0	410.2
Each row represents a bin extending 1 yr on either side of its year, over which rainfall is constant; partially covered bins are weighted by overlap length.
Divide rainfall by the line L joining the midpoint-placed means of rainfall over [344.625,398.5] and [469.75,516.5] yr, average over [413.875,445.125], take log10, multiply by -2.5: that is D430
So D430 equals -0.22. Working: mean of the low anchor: 410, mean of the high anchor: 385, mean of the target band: 488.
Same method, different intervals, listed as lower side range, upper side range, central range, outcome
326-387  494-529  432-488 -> -0.065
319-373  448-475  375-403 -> -0.060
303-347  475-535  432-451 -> -0.237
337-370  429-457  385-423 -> 0.053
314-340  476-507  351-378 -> -0.099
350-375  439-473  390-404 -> 0.002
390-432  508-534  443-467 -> 0.022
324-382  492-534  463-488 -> 0.012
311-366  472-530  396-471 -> -0.152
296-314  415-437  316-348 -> 0.079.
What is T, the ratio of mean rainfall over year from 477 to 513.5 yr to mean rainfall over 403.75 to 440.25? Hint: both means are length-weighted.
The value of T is 0.8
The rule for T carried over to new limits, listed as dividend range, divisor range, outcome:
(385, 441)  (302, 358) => 1.18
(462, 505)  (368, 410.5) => 0.93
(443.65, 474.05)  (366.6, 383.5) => 0.93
